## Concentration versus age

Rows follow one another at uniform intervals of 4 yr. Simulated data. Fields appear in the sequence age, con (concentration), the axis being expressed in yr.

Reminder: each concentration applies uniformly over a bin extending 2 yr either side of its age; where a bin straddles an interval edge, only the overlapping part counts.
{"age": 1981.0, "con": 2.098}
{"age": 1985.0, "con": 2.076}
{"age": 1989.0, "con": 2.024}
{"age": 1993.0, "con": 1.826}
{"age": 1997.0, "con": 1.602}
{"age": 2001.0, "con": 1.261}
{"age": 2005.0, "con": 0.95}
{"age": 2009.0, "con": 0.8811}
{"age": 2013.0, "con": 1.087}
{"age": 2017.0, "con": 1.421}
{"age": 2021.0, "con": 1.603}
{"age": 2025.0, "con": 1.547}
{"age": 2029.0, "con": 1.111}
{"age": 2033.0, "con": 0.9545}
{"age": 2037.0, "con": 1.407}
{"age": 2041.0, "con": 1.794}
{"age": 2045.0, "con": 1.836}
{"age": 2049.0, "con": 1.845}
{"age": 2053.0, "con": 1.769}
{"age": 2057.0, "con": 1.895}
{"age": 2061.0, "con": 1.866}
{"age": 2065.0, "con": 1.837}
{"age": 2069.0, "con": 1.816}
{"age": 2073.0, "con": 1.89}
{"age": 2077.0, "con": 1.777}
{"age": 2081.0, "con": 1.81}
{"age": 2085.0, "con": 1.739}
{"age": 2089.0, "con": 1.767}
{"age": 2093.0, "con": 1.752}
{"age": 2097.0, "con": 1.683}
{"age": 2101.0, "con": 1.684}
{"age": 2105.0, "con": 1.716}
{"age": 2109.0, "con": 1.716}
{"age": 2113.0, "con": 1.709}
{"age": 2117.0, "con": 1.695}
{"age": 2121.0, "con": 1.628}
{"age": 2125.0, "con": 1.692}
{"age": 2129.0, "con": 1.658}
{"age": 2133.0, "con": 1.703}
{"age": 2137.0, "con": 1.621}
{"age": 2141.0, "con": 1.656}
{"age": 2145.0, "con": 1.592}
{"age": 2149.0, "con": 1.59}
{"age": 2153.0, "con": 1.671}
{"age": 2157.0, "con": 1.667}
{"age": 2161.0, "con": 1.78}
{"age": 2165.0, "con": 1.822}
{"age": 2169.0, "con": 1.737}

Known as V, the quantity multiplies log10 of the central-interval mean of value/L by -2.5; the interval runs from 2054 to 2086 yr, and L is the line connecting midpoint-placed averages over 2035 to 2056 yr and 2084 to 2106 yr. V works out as -0.06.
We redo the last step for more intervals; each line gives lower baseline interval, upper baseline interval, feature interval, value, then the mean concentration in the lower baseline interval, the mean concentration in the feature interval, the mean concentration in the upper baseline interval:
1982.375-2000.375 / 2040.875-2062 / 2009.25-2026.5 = 0.33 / 1.84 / 1.36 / 1.84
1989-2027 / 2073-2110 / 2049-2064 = -0.16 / 1.39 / 1.84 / 1.75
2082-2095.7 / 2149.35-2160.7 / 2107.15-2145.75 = 0.03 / 1.75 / 1.67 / 1.67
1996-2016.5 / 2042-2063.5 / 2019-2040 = 0.11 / 1.15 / 1.35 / 1.84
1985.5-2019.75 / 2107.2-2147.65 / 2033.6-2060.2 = -0.14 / 1.42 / 1.72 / 1.67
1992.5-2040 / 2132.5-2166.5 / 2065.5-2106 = -0.18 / 1.3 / 1.77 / 1.67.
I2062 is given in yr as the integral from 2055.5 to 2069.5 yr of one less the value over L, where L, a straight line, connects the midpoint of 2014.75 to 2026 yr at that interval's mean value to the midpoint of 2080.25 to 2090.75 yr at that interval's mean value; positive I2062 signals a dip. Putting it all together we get -1.5 yr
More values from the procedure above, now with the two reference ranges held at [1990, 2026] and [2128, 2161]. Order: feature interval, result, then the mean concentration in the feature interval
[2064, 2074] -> -2.34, 1.84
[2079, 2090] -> -1.77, 1.77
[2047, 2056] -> -2.22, 1.82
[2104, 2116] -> -1.00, 1.71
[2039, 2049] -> -2.63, 1.82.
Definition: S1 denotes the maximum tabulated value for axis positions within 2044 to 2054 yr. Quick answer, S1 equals 1.845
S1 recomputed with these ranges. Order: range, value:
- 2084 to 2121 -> 1.767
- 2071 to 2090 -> 1.89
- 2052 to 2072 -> 1.895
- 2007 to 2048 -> 1.836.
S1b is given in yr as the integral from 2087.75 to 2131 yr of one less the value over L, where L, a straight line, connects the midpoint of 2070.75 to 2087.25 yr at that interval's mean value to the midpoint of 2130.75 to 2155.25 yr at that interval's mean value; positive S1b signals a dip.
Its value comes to 0.7 yr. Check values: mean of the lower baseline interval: 1.8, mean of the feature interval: 1.7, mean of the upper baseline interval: 1.64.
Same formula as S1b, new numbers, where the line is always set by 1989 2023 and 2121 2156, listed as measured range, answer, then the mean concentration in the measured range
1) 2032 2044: -0.2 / 1.46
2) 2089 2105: -1.6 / 1.72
